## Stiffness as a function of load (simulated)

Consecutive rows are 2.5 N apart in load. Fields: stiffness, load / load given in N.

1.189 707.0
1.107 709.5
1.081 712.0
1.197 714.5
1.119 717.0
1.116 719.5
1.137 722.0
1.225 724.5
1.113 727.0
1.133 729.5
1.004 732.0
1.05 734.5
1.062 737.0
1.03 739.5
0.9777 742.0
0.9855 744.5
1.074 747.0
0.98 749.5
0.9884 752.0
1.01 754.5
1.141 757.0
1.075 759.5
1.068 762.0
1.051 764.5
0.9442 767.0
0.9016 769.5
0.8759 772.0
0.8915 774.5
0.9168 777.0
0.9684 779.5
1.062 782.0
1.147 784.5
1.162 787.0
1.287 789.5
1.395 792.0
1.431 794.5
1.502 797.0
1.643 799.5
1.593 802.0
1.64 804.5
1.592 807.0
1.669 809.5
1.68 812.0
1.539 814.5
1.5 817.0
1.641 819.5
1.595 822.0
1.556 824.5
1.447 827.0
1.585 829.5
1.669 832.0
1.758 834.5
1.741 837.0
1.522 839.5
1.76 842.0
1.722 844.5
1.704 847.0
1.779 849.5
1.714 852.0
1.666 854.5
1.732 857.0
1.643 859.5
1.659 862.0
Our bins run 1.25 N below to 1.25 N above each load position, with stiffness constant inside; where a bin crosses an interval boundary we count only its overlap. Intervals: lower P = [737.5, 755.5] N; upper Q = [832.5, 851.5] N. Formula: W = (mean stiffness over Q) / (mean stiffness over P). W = 1.7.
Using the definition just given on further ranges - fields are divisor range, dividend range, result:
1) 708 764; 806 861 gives 1.53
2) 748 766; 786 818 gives 1.45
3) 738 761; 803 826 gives 1.55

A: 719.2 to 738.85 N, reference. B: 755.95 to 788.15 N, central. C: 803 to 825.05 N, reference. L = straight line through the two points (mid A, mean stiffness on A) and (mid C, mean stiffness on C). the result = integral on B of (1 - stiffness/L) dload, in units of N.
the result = 8.1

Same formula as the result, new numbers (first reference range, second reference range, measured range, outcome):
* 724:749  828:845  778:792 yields 2.2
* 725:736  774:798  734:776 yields 4.5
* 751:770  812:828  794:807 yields -1.8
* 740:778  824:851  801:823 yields -2.5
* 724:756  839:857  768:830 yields 2.3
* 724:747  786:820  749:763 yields 1.8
